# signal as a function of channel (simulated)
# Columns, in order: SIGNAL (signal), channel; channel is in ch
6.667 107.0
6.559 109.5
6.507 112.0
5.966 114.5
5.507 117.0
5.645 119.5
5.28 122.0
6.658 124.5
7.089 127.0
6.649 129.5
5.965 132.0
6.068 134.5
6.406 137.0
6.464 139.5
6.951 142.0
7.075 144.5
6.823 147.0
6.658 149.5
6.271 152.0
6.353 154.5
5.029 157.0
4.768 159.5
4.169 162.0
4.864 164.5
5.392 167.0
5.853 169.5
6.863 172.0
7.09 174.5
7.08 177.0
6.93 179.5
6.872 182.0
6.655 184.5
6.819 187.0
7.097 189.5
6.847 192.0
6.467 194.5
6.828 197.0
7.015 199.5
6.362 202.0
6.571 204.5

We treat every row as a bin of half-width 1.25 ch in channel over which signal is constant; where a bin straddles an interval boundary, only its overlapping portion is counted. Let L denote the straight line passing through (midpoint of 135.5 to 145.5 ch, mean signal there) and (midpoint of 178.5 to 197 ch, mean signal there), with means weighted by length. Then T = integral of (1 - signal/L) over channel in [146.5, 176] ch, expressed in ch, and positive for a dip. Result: 4.0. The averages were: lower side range 6.7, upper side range 6.81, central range 5.83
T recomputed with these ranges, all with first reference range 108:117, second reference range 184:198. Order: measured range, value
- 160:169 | 2.3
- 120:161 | 1.1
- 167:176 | 0.3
